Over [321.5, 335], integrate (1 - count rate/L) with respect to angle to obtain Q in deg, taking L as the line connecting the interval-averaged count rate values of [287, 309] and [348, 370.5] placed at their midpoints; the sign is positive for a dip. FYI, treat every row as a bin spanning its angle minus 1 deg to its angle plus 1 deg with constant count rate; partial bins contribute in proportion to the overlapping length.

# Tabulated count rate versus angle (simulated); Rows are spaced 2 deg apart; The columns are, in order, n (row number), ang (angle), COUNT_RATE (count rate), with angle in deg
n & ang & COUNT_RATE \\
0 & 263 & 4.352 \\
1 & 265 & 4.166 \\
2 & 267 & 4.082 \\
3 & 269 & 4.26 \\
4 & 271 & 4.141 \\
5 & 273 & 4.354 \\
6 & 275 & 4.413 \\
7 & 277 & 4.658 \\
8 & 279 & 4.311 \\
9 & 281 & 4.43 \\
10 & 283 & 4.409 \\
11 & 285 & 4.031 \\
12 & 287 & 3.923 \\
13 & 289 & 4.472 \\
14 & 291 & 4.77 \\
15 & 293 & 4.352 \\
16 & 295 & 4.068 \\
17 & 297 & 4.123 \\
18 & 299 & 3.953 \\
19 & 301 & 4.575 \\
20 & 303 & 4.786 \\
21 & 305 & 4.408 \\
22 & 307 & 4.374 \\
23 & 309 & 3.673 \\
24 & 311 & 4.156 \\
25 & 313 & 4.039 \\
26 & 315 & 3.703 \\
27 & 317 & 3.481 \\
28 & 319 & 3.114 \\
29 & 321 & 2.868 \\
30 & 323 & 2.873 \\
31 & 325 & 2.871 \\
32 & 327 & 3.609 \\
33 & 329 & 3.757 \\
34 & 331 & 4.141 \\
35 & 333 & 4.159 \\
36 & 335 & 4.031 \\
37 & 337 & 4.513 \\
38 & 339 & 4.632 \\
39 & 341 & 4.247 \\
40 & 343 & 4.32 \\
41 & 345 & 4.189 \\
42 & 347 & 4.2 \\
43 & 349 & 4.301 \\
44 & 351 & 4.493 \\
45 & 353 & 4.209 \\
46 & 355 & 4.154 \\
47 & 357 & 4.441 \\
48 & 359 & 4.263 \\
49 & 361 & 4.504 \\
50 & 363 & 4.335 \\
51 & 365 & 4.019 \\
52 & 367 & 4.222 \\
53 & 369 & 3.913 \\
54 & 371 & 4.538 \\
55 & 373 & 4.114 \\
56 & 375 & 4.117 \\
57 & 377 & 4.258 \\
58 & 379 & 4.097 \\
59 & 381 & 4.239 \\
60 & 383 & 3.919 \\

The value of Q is 2.3 deg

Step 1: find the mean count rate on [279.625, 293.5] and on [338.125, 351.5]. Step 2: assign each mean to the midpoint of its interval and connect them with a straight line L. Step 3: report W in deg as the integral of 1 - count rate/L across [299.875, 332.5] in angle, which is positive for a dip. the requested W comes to 4.2 deg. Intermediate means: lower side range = 4.34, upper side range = 4.33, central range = 3.78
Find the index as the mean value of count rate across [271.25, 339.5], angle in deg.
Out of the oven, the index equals 4.06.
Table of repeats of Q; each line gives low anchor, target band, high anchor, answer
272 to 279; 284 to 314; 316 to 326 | -4.4 deg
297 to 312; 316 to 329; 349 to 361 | 3.3 deg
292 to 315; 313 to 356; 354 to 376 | 3.3 deg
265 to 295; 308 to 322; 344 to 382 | 2.3 deg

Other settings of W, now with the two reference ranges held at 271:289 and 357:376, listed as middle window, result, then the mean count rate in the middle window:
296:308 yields -0.2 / 4.37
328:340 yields 0.2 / 4.21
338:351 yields -0.2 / 4.33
